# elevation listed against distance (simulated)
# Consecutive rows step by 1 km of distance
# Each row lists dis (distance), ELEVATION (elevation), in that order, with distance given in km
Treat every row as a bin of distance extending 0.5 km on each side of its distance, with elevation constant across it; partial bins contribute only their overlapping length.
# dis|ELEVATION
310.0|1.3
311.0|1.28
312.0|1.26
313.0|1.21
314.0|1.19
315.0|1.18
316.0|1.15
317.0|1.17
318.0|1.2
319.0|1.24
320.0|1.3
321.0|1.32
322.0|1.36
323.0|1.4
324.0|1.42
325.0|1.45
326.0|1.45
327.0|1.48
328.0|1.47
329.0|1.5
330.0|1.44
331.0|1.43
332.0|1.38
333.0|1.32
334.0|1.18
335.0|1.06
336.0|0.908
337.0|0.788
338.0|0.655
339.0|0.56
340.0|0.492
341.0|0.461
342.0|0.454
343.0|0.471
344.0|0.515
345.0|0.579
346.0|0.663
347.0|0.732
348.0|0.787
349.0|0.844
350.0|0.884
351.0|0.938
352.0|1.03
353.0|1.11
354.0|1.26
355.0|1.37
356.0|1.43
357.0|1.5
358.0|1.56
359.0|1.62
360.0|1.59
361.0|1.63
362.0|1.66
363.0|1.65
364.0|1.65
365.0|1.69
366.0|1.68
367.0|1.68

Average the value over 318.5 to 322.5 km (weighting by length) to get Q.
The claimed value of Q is 1.31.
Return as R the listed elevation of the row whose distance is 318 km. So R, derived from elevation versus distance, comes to 1.2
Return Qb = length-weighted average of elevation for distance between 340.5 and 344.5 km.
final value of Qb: 0.475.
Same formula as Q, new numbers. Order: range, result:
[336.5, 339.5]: 0.668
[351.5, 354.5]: 1.13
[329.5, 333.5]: 1.39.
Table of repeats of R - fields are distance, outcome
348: 0.787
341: 0.461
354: 1.26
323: 1.4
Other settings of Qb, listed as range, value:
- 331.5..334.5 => 1.29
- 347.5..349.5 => 0.816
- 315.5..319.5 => 1.19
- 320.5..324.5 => 1.38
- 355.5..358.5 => 1.5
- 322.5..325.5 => 1.42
